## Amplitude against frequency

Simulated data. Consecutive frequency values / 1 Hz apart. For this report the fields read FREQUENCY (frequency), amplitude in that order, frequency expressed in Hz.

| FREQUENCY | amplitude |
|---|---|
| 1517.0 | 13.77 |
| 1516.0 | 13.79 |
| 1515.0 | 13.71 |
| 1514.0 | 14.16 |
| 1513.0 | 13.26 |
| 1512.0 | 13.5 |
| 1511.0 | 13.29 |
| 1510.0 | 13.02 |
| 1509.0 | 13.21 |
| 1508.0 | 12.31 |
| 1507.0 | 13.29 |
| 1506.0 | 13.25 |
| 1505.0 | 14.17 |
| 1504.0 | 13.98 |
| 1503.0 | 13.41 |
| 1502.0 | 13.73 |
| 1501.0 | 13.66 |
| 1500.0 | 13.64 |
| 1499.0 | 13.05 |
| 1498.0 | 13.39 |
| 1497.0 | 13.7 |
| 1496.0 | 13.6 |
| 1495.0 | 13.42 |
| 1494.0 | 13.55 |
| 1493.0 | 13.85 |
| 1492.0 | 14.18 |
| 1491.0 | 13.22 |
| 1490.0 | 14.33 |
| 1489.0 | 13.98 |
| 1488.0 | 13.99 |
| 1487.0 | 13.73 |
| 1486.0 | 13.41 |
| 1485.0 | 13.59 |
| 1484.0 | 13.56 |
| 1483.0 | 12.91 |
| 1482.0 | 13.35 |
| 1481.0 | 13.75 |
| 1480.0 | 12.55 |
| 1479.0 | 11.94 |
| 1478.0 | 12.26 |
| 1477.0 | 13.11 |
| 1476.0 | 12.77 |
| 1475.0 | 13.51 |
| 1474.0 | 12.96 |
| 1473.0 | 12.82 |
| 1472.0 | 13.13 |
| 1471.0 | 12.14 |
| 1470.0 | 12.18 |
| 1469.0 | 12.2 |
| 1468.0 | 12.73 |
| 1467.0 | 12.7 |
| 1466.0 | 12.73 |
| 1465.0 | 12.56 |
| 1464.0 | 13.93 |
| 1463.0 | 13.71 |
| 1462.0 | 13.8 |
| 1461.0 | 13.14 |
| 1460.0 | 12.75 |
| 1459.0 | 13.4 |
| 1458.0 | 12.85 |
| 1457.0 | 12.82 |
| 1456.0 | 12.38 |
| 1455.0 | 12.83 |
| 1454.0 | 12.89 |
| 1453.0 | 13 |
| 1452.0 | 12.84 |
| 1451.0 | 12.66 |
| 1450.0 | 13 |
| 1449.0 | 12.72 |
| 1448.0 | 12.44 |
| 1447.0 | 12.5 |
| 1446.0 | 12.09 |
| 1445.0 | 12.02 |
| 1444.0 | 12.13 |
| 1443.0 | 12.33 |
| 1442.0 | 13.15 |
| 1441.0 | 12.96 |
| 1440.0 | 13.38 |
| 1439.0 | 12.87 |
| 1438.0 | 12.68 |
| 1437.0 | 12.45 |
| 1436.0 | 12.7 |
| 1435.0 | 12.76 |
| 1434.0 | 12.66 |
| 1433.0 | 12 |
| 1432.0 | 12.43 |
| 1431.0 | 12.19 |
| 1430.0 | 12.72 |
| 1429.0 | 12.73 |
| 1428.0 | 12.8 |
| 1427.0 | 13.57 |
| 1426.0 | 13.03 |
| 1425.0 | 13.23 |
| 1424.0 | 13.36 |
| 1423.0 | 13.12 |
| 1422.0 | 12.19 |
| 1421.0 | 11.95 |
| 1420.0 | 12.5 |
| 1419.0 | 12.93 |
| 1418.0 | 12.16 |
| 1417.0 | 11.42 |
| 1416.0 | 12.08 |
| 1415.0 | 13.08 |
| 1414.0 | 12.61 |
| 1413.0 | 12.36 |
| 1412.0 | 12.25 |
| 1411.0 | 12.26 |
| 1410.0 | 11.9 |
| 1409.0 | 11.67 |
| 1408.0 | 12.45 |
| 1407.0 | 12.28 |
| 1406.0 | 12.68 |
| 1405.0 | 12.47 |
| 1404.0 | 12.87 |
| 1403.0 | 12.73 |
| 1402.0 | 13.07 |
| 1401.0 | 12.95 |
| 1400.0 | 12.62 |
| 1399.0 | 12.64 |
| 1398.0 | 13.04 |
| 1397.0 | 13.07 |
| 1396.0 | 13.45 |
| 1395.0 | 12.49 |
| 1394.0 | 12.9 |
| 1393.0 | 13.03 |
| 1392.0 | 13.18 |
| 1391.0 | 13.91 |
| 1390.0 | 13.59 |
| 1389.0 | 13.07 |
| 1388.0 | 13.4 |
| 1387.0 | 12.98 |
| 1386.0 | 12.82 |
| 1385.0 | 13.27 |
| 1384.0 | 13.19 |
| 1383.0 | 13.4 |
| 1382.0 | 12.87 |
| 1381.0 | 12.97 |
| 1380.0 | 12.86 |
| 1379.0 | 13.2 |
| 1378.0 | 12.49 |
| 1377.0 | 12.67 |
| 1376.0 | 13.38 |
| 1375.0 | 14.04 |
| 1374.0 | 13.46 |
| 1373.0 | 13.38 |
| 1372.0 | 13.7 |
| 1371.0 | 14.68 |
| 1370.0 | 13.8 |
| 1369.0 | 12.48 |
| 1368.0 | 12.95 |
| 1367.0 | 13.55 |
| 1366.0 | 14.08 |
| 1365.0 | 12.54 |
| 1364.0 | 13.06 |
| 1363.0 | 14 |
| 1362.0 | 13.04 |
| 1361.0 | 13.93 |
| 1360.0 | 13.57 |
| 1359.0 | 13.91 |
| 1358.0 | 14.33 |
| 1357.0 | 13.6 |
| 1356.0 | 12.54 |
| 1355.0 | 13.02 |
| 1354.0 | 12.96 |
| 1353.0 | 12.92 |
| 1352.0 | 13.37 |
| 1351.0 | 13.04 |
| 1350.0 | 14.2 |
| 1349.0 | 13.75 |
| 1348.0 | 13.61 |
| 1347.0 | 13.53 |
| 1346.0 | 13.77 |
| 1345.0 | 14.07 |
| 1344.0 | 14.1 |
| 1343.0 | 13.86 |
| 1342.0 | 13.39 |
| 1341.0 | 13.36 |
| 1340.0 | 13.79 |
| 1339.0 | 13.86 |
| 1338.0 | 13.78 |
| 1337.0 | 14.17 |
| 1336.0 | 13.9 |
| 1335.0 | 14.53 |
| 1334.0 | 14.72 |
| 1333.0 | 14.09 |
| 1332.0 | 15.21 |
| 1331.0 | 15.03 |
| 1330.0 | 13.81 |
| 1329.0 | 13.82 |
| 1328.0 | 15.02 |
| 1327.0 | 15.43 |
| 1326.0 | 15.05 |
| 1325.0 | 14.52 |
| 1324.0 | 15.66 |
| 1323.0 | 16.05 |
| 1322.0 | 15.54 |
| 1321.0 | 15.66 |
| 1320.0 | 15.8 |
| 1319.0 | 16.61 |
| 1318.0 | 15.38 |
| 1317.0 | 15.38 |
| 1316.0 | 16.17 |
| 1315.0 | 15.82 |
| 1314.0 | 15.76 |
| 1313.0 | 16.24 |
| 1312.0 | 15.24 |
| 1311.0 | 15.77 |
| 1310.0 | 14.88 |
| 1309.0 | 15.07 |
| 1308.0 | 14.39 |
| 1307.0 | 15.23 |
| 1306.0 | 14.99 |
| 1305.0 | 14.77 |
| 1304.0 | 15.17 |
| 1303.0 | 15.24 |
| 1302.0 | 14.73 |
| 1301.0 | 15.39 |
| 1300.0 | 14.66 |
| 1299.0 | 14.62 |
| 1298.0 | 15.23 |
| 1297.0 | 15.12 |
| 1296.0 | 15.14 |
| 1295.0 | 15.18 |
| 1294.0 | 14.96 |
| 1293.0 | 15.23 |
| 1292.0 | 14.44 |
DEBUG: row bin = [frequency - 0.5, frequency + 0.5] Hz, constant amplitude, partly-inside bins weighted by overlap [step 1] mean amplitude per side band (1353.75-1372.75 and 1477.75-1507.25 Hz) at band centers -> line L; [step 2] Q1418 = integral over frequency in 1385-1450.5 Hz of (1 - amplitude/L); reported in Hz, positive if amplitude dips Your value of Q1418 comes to 3.8 Hz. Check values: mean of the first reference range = 13.5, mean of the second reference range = 13.5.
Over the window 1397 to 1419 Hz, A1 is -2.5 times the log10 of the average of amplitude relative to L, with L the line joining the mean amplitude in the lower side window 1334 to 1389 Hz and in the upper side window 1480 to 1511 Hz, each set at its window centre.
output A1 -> 0.084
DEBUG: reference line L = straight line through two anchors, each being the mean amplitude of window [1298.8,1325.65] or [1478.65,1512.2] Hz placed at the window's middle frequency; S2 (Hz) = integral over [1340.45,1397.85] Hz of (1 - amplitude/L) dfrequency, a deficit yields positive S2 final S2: 5.5 Hz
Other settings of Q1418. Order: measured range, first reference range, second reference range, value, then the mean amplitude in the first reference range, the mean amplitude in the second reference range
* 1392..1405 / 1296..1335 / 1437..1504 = 1.1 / 15.2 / 13.1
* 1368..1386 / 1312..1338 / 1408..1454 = 0.8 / 15.1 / 12.6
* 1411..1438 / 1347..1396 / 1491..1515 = 1.6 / 13.3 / 13.5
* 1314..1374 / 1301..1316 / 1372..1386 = 0.3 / 15.3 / 13.2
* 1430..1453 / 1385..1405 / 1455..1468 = 0.8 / 13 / 13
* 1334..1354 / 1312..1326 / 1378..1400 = 1.4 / 15.7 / 13.1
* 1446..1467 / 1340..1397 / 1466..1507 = 0.6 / 13.4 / 13.3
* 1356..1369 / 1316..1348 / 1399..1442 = 0.4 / 14.6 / 12.6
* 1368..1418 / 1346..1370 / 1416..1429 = 0.4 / 13.4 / 12.7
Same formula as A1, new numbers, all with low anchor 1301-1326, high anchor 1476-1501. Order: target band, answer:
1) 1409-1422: 0.16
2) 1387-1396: 0.10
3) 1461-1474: 0.06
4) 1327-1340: 0.06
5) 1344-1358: 0.12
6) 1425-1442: 0.10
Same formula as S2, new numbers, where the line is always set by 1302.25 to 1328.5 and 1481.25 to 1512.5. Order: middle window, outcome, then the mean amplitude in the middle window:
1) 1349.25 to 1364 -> 1.5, 13.5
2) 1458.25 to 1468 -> 0.5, 13.2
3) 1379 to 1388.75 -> 1.1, 13.1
